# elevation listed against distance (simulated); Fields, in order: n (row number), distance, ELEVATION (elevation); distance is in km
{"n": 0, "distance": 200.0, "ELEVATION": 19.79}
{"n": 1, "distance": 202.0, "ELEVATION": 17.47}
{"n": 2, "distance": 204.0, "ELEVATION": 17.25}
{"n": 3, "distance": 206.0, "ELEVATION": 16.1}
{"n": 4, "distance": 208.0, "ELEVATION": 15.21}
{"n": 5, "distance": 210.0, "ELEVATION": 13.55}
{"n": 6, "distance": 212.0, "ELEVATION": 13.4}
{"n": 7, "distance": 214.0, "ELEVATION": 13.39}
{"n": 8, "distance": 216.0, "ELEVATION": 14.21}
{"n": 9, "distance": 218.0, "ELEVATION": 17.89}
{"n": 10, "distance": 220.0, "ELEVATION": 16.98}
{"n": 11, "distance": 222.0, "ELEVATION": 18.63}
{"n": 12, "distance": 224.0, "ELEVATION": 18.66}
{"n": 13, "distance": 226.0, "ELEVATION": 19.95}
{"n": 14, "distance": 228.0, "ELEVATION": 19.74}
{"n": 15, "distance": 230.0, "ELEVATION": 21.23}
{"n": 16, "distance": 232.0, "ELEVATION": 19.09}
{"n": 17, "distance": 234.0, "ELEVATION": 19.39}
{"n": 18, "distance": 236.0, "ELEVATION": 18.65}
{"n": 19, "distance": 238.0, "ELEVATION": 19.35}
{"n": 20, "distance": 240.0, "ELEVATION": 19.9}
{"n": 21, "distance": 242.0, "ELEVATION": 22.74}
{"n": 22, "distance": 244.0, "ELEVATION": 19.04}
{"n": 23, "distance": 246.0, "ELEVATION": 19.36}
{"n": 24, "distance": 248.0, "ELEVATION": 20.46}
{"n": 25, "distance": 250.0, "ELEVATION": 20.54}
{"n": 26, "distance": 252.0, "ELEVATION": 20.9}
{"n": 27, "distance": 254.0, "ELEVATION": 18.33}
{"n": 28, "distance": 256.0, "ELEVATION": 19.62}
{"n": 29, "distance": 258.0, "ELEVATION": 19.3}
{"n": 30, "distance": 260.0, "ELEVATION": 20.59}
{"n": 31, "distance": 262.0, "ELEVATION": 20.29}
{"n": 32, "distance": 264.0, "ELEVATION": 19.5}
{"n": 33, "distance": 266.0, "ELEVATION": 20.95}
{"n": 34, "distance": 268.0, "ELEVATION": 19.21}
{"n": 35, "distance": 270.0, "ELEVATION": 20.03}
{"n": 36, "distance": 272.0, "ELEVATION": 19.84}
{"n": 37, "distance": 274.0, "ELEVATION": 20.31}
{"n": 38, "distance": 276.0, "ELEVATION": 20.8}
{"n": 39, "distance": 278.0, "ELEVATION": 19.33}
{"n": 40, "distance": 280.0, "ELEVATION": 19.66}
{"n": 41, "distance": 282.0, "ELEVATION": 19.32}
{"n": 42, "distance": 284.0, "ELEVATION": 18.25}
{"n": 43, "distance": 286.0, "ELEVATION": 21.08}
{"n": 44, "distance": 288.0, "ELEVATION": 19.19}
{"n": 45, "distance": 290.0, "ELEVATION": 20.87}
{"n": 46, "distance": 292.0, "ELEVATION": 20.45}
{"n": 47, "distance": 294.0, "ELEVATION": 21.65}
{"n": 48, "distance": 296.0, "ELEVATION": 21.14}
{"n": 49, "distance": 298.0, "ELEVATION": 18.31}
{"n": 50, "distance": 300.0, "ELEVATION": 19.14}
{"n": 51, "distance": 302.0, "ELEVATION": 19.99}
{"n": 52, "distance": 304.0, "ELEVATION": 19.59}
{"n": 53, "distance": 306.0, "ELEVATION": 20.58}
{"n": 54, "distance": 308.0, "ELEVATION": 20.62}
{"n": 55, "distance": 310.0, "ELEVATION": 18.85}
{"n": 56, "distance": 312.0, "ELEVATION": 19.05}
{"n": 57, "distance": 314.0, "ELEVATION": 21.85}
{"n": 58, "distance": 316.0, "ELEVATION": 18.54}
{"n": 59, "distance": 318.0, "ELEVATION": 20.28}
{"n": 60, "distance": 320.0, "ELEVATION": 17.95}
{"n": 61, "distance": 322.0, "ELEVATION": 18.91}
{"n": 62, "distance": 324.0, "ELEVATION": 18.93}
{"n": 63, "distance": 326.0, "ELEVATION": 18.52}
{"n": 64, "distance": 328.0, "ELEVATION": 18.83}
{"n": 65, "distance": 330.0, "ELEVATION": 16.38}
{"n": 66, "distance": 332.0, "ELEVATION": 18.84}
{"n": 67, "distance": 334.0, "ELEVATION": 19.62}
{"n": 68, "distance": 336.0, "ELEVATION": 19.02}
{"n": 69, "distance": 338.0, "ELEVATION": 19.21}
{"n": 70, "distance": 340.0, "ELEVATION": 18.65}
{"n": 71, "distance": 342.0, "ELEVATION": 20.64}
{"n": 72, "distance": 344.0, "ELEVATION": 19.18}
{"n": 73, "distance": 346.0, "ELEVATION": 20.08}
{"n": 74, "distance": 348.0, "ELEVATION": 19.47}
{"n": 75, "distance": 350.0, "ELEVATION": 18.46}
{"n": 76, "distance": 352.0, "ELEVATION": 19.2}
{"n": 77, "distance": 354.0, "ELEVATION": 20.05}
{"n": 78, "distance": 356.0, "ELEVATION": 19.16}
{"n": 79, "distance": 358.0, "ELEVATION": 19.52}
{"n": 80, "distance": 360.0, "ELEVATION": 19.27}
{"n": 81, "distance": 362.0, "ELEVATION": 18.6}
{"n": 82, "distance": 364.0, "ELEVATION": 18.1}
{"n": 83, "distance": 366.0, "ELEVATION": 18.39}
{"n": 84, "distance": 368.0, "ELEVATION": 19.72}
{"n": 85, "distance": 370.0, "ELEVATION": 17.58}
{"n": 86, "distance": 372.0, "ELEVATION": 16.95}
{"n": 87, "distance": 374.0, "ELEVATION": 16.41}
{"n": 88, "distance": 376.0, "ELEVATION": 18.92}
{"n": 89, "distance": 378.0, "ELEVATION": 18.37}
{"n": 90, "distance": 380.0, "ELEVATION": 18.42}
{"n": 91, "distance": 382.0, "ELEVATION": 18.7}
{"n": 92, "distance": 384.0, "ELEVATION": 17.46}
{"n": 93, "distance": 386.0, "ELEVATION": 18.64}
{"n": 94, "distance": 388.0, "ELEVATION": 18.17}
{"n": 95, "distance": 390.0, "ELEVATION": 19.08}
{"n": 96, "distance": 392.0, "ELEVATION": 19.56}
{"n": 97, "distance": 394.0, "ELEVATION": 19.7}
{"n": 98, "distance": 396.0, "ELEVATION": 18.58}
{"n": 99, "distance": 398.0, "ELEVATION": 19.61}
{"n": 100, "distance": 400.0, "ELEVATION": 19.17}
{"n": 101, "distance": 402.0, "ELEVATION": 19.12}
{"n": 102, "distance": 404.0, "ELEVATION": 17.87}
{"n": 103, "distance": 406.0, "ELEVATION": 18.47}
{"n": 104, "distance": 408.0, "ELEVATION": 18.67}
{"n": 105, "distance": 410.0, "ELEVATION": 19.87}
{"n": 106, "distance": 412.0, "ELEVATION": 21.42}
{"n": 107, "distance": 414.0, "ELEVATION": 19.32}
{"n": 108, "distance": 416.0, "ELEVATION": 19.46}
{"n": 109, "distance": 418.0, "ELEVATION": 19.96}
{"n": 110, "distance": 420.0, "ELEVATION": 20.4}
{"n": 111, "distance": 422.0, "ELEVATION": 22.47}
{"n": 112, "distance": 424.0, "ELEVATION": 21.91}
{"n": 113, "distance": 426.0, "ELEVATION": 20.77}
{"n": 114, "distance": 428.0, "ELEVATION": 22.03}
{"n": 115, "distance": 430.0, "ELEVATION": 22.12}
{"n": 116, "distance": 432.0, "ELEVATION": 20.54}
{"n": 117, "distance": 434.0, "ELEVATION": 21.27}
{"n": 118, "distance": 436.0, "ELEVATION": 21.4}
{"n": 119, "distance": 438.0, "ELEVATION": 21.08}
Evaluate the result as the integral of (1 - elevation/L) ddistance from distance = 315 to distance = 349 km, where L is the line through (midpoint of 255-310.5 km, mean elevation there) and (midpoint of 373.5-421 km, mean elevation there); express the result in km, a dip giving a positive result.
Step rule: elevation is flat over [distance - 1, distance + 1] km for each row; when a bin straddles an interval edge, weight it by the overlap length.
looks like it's 0.9 km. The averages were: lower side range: 20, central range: 19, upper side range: 19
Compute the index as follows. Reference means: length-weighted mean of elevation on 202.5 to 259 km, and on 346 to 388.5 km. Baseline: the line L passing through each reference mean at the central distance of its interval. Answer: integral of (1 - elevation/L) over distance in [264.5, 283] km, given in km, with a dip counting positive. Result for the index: -1.54 km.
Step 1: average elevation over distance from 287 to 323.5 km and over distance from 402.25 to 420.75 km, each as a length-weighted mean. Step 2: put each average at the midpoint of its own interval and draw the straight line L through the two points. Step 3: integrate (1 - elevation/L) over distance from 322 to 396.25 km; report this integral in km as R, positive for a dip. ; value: 3.3 km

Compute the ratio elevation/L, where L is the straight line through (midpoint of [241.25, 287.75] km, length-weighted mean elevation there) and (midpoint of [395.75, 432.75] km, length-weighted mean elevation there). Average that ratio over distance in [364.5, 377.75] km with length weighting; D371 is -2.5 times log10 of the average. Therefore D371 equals 0.12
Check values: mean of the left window 19.9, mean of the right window 20.1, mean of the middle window 18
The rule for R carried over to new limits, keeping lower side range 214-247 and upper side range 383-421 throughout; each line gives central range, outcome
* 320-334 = 0.4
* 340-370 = -0.2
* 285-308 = -1.5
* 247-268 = -1.2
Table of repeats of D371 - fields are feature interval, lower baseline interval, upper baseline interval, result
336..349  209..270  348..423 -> -0.03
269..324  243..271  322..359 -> -0.02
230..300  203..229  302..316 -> -0.09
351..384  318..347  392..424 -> 0.04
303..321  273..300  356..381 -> -0.01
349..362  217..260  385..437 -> 0.03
